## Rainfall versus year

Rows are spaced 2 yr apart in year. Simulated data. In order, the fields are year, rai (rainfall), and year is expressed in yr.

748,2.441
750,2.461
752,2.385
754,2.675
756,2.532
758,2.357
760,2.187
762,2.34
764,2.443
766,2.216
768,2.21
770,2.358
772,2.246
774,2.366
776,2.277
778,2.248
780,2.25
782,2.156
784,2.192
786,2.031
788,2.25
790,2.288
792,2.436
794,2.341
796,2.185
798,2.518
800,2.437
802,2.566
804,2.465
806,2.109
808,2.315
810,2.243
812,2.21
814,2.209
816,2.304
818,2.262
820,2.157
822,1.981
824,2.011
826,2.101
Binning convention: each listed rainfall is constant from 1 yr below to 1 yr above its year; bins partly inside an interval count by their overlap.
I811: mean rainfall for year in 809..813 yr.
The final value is 2.23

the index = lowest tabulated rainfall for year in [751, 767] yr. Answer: 2.187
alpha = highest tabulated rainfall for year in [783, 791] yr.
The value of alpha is 2.288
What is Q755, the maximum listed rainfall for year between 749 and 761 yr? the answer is 2.675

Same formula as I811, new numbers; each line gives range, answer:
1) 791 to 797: 2.32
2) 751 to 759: 2.49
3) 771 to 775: 2.31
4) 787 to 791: 2.27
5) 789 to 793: 2.36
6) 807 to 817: 2.26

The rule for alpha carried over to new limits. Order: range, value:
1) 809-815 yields 2.243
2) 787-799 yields 2.518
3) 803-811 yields 2.465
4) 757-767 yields 2.443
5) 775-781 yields 2.277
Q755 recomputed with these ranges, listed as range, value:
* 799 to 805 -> 2.566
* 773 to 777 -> 2.366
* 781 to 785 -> 2.192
